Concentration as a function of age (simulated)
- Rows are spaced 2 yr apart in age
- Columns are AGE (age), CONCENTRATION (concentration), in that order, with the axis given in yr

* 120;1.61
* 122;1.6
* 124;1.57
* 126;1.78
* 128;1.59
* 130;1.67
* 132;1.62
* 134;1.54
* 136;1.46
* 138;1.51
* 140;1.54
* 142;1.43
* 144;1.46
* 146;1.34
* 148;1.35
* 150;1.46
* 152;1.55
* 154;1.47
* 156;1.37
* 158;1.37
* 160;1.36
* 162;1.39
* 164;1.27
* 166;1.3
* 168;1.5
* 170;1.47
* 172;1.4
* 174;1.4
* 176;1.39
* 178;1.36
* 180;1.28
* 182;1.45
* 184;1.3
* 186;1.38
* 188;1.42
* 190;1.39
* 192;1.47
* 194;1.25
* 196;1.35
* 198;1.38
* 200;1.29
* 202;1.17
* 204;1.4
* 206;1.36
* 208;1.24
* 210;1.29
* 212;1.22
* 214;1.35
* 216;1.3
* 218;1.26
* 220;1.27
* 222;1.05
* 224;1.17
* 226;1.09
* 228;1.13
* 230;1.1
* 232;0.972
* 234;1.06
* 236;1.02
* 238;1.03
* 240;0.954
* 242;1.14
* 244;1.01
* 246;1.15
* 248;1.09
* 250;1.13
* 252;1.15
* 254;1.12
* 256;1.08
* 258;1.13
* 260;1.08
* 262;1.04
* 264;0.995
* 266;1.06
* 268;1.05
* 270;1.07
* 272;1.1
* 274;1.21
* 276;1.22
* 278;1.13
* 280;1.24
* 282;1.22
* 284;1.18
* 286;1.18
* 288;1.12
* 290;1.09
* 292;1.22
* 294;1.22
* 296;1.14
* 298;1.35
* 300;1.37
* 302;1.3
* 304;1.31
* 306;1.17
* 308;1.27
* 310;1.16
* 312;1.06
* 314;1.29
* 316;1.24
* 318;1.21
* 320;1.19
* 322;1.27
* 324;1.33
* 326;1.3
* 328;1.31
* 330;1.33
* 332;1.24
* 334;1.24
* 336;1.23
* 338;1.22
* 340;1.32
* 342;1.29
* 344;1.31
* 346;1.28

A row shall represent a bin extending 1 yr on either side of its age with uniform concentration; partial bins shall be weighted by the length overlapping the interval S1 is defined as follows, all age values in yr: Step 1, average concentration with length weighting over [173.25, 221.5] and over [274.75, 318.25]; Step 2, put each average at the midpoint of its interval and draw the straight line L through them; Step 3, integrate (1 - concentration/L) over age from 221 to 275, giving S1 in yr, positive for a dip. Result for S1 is 8.02 yr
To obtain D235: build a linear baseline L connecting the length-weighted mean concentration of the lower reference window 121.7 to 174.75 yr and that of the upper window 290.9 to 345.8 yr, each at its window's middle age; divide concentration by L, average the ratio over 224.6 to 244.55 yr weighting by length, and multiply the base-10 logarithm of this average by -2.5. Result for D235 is 0.278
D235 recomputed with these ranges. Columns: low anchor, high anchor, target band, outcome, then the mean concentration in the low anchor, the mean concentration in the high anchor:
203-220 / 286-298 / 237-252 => 0.16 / 1.3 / 1.18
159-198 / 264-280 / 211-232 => 0.07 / 1.38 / 1.12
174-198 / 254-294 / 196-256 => 0.08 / 1.37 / 1.13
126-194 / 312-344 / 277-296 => 0.11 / 1.43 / 1.26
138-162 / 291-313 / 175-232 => 0.06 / 1.43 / 1.23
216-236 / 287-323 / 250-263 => 0.06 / 1.13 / 1.22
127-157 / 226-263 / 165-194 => -0.04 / 1.49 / 1.08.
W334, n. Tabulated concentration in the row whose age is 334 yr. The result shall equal 1.24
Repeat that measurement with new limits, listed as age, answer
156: 1.37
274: 1.21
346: 1.28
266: 1.06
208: 1.24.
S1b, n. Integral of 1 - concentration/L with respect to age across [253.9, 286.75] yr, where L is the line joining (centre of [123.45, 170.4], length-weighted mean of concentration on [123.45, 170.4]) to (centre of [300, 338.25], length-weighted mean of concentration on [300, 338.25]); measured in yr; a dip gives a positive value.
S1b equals 4.72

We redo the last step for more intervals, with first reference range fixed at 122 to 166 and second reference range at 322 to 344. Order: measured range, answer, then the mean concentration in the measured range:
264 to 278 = 2.5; 1.11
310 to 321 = 0.9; 1.19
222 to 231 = 1.8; 1.11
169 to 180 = 0.4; 1.39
